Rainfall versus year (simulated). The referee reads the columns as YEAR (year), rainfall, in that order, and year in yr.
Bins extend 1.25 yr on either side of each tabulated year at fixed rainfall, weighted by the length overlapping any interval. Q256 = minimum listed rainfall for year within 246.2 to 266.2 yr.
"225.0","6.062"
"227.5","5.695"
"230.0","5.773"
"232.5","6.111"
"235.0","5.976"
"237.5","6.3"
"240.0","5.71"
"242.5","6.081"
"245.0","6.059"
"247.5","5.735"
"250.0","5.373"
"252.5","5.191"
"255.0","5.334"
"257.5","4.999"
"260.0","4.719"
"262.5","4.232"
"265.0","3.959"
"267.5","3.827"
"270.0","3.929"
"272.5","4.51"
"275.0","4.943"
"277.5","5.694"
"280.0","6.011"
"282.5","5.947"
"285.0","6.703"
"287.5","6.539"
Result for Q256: 3.959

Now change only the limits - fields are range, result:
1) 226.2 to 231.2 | 5.695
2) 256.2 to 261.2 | 4.719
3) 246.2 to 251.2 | 5.373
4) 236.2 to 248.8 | 5.71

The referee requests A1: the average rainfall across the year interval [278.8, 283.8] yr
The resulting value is 5.99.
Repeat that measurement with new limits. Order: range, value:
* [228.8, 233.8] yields 5.94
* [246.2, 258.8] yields 5.33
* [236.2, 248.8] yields 5.97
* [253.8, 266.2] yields 4.65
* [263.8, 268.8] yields 3.89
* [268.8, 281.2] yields 5.02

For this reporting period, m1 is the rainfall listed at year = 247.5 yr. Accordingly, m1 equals 5.735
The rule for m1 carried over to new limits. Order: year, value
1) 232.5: 6.111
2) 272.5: 4.51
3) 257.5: 4.999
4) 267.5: 3.827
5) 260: 4.719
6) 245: 6.059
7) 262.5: 4.232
